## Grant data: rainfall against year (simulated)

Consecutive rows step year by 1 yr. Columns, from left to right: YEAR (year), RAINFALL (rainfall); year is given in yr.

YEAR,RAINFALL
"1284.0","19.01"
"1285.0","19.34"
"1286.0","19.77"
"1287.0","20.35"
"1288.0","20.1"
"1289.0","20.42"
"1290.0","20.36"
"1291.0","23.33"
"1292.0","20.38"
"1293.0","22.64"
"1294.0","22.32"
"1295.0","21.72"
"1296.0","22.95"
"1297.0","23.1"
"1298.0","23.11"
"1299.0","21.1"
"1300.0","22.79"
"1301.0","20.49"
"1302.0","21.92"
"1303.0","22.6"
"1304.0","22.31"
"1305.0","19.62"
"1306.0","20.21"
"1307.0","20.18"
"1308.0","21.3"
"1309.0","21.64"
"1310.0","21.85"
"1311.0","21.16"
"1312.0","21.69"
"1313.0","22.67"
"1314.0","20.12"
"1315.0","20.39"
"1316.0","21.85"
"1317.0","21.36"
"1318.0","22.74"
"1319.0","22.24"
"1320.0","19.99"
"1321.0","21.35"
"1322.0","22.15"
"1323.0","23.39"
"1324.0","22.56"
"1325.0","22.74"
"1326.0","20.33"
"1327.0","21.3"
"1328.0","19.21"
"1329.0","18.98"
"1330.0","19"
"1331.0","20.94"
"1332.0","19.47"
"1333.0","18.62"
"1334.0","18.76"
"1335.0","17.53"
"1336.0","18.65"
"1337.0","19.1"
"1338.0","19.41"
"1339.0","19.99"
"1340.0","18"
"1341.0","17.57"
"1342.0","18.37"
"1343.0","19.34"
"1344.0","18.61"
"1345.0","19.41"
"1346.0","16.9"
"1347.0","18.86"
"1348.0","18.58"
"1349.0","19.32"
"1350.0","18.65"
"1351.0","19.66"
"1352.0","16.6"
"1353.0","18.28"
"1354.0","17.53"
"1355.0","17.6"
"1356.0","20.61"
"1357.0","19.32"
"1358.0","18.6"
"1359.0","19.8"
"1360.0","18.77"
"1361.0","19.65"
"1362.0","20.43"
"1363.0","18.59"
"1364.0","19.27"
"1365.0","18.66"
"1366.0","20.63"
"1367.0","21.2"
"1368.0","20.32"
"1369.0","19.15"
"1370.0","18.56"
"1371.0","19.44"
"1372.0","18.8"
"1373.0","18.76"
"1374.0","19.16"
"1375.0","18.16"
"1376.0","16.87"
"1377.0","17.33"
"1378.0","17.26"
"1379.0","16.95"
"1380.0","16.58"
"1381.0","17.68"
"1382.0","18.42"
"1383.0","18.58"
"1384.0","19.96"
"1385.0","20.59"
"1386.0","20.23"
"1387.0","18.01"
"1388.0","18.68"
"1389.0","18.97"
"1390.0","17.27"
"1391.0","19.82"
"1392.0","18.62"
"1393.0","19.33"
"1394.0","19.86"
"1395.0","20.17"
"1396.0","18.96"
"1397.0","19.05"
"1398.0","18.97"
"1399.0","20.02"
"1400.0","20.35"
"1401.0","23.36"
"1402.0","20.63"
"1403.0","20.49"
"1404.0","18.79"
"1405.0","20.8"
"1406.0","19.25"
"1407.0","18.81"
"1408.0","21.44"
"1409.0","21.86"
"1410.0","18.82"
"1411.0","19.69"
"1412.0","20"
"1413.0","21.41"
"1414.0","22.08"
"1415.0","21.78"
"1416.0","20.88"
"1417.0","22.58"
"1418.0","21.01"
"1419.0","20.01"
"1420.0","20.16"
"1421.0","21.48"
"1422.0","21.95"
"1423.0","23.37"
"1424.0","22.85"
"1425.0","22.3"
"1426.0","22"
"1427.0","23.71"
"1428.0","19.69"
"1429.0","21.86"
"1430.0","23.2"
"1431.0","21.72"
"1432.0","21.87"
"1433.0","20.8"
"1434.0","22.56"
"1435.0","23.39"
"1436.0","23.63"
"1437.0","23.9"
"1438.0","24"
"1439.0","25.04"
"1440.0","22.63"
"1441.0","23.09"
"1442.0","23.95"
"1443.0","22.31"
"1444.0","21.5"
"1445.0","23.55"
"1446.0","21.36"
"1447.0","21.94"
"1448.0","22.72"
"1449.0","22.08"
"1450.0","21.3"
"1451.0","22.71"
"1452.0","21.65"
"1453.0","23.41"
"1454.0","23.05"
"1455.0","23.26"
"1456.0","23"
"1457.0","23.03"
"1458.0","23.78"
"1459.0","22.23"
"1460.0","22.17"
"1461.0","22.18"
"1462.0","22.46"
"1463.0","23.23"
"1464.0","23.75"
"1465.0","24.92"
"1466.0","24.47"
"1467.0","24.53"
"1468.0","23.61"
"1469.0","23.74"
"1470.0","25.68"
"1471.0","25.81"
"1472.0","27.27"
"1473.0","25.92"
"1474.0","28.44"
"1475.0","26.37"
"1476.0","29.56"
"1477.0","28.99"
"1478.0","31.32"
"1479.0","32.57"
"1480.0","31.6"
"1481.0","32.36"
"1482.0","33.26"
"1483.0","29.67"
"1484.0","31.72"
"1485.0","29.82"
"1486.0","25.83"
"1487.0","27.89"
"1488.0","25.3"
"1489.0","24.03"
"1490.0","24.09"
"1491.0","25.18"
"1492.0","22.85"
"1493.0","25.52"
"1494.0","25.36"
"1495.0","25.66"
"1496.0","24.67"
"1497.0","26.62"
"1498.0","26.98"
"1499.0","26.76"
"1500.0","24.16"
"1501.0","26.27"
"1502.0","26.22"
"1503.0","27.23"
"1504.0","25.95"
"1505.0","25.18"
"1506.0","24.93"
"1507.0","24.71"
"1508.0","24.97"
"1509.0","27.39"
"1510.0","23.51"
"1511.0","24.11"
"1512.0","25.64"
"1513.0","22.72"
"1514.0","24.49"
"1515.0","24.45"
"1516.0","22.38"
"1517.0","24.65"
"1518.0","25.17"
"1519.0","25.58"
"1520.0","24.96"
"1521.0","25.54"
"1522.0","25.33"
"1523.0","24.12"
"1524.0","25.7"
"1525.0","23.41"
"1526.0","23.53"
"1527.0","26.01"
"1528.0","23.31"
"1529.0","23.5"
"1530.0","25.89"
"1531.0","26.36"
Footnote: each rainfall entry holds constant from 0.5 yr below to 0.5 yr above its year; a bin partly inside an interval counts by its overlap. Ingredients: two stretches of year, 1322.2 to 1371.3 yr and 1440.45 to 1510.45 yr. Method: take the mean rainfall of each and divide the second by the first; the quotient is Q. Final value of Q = 1.3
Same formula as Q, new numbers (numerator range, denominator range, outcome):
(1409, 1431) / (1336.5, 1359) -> 1.15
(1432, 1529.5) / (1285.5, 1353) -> 1.22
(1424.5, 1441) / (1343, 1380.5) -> 1.21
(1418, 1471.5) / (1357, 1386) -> 1.21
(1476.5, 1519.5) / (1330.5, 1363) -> 1.40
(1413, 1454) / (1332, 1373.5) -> 1.18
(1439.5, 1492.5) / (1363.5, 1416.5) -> 1.29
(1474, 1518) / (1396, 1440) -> 1.24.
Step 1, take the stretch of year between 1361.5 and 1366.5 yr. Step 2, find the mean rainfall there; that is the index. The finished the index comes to 19.5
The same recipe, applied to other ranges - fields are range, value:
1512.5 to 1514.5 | 23.6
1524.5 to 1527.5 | 24.3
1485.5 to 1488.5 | 26.3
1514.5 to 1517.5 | 23.8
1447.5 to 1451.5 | 22.2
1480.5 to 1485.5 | 31.4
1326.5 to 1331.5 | 19.9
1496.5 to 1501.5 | 26.2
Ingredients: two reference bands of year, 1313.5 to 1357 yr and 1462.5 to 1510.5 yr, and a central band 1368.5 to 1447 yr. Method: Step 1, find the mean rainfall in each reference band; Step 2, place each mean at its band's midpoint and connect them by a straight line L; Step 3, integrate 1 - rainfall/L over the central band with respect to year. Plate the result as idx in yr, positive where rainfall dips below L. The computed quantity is 8.43 yr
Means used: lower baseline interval 19.7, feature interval 20.5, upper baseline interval 26.6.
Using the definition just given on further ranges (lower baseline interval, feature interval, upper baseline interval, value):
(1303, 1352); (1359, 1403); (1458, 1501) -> 6.3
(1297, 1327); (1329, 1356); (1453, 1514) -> 4.4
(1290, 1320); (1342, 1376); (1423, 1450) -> 4.8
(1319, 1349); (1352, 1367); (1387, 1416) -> 0.5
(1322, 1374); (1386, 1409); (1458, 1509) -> 2.3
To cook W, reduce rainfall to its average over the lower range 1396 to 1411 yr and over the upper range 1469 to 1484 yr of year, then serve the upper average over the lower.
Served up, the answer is 1.4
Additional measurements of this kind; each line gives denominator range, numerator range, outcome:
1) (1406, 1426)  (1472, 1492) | 1.34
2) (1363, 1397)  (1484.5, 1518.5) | 1.34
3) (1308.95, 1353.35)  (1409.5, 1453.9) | 1.11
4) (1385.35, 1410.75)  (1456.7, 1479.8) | 1.30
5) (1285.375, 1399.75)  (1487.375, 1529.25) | 1.26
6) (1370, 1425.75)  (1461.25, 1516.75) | 1.32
